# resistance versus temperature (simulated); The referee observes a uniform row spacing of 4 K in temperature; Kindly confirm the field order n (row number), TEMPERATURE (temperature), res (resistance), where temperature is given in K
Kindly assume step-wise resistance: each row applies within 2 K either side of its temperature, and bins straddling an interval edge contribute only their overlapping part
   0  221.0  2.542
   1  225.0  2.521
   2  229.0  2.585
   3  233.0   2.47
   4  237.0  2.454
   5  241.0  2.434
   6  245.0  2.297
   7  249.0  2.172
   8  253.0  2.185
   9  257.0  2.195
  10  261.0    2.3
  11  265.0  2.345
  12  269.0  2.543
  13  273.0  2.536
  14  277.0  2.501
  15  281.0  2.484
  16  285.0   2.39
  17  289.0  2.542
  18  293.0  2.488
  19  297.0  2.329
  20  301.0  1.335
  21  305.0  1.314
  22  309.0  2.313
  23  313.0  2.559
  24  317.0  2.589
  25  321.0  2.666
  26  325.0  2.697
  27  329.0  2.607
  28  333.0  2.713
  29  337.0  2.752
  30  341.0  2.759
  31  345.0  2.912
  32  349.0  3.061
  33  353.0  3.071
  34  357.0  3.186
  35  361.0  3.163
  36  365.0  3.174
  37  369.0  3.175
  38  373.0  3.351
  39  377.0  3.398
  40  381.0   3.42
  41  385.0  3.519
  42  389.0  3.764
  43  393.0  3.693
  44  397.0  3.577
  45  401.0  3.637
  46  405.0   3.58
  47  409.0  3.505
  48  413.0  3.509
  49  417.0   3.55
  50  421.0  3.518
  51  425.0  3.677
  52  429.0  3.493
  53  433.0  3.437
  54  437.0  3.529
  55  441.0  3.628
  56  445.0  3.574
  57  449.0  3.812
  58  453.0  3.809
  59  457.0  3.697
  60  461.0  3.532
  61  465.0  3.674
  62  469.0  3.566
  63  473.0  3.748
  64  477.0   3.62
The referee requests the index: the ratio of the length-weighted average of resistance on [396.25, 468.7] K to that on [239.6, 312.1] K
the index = 1.6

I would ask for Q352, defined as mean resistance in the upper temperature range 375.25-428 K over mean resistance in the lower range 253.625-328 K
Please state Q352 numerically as 1.52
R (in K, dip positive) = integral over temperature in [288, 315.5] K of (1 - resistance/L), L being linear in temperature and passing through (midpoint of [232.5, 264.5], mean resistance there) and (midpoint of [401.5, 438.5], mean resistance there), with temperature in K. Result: 5.8 K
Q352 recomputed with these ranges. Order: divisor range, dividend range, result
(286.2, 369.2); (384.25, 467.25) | 1.37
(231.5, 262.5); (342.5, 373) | 1.35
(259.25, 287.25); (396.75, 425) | 1.46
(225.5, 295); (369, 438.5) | 1.46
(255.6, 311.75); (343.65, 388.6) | 1.43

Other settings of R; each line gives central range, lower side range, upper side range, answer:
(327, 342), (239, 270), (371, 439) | 1.30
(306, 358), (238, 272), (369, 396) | 5.39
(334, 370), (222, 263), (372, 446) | 1.49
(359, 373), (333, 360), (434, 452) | -0.50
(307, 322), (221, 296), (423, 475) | 1.36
